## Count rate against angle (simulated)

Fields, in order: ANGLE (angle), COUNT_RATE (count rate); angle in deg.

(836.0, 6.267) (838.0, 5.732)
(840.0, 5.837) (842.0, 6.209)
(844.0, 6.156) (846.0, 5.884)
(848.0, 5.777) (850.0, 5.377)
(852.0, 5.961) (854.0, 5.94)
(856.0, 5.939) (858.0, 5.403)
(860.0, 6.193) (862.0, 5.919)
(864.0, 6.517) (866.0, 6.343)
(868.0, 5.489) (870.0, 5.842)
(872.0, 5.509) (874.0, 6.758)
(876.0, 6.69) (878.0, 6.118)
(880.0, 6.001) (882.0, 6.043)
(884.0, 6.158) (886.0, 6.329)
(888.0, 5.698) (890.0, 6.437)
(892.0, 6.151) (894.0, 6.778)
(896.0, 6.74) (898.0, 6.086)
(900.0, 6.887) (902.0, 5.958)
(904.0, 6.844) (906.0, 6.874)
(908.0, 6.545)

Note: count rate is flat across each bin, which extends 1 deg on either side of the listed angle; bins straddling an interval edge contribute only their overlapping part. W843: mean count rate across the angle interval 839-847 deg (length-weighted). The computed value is 6.02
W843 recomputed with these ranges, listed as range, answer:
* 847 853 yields 5.71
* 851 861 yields 5.89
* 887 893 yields 6.1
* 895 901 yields 6.57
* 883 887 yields 6.24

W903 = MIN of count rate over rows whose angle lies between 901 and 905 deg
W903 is 5.958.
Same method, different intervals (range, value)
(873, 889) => 5.698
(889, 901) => 6.086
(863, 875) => 5.489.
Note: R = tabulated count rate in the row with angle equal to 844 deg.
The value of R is 6.156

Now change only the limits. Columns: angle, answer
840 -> 5.837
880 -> 6.001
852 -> 5.961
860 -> 6.193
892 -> 6.151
